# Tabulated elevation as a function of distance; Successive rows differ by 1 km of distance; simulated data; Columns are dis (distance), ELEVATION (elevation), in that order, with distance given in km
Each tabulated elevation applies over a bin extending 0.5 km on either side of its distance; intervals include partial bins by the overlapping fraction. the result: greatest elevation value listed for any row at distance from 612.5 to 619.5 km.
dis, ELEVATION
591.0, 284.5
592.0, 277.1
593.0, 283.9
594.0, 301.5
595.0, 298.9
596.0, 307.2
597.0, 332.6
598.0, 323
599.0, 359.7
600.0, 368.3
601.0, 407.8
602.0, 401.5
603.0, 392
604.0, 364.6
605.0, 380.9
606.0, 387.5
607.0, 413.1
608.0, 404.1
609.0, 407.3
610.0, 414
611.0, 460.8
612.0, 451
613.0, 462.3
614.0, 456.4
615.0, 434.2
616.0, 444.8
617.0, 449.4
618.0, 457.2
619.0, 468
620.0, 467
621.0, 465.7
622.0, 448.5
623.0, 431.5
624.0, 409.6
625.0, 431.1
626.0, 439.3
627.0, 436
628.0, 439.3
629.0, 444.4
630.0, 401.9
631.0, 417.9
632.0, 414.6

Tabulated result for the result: 468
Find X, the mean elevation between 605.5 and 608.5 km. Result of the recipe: 402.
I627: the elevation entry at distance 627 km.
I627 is 436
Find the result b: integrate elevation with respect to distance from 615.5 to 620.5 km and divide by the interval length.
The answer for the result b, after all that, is 457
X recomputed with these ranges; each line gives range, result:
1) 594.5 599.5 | 324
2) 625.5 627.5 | 438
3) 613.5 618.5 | 448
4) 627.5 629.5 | 442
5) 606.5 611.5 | 420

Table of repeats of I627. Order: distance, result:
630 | 401.9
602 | 401.5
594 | 301.5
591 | 284.5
